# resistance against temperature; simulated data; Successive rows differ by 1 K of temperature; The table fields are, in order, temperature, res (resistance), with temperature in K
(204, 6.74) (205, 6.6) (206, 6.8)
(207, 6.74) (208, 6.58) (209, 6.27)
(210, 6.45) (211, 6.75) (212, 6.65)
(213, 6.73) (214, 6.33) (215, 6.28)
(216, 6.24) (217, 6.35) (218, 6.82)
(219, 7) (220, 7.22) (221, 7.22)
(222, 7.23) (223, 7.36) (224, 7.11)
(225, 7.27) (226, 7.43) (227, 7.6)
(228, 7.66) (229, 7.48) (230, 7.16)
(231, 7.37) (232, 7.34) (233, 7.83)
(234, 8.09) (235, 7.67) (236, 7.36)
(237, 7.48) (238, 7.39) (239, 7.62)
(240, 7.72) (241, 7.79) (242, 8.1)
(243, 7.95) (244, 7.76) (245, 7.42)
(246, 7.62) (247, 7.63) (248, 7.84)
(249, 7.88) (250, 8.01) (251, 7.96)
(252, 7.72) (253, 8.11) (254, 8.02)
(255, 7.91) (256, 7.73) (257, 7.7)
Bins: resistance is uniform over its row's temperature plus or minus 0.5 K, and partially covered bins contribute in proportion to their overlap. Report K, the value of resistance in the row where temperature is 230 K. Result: 7.16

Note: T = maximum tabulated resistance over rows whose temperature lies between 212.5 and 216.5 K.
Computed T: 6.73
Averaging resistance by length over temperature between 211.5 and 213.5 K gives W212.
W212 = 6.69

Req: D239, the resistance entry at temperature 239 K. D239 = 7.62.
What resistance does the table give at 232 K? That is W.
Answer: 7.34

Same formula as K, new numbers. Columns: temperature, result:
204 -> 6.74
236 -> 7.36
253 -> 8.11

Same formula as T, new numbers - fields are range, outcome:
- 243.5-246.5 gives 7.76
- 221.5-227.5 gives 7.6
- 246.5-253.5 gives 8.11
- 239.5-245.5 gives 8.1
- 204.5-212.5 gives 6.8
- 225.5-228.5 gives 7.66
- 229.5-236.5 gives 8.09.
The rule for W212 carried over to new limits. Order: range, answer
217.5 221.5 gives 7.06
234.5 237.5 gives 7.5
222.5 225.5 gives 7.25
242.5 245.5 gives 7.71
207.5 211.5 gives 6.51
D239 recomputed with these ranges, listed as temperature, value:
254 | 8.02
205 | 6.6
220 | 7.22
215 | 6.28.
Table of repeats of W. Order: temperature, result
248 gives 7.84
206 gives 6.8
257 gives 7.7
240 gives 7.72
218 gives 6.82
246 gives 7.62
